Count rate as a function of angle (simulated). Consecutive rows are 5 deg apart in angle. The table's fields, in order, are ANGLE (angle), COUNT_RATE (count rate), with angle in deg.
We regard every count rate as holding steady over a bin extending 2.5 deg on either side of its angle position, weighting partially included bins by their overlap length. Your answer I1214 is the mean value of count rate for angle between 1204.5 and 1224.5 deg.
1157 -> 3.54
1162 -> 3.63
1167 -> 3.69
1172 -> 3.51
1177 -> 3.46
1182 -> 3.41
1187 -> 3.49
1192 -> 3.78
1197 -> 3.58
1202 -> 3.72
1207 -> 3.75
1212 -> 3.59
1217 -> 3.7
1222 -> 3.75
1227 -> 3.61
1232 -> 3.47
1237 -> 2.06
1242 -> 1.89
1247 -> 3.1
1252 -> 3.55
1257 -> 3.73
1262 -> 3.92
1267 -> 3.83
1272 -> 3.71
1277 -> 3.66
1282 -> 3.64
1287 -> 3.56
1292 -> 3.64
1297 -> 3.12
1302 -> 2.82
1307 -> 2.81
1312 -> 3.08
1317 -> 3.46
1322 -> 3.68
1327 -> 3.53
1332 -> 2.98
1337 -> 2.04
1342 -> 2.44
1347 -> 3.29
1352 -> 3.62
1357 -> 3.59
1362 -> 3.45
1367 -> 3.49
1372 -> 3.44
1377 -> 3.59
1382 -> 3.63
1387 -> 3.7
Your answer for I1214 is 3.7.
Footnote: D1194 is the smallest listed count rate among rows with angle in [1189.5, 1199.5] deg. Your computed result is 3.58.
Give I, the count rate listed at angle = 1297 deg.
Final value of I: 3.12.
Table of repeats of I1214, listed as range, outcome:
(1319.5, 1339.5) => 3.06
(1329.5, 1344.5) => 2.49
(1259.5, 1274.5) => 3.82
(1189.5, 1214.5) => 3.68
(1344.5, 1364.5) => 3.49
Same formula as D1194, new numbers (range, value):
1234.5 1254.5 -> 1.89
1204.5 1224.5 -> 3.59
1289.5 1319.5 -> 2.81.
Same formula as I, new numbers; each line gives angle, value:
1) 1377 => 3.59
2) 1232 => 3.47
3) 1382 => 3.63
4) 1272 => 3.71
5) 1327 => 3.53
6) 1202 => 3.72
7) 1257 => 3.73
